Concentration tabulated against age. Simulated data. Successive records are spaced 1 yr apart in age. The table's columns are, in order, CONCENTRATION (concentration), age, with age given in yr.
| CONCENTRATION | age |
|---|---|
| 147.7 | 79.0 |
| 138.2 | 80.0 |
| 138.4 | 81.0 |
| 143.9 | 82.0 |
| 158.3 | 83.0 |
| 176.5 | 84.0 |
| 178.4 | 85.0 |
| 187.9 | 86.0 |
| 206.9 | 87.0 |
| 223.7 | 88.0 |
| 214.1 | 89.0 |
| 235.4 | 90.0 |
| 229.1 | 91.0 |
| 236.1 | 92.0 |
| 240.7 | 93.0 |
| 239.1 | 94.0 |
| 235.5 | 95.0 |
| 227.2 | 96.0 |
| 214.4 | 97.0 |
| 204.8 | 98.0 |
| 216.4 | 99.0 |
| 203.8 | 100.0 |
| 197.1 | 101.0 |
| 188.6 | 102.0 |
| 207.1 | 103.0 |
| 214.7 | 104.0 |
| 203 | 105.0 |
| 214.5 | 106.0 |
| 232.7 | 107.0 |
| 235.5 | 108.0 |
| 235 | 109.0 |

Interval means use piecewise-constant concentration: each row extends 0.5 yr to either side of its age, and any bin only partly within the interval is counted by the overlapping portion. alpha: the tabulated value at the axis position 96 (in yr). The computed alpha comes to 227.2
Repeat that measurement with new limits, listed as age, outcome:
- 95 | 235.5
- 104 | 214.7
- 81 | 138.4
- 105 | 203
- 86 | 187.9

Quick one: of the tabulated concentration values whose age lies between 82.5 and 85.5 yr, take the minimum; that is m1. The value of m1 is 158.3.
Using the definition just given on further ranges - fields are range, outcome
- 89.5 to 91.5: 229.1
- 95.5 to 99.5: 204.8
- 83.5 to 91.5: 176.5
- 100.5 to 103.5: 188.6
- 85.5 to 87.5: 187.9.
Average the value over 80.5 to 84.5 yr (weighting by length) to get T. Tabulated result 154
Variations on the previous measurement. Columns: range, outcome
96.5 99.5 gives 212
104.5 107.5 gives 217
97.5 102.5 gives 202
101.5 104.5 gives 203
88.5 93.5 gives 231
